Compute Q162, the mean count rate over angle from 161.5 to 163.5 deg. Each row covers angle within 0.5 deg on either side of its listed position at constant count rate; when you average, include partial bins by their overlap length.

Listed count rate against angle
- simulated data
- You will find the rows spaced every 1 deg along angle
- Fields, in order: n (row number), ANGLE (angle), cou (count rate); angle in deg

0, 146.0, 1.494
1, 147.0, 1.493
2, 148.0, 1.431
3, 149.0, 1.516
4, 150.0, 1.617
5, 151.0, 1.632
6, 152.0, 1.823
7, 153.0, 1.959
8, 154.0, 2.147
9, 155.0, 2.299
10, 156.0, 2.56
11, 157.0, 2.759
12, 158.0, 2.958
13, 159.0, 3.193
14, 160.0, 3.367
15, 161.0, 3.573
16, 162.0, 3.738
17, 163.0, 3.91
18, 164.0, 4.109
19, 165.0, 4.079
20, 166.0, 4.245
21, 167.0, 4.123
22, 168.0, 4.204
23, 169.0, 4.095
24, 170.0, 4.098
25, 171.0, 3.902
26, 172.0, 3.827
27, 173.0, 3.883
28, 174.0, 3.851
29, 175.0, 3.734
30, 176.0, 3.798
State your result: 3.82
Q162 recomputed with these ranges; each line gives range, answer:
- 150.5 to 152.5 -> 1.73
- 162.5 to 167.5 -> 4.09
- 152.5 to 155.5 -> 2.13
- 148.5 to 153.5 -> 1.71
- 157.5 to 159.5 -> 3.08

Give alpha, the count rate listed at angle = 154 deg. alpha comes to 2.147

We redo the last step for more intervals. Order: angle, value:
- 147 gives 1.493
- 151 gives 1.632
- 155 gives 2.299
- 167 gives 4.123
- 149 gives 1.516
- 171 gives 3.902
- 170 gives 4.098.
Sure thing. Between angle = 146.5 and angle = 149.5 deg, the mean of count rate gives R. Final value 1.48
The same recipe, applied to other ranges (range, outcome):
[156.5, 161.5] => 3.17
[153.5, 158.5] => 2.54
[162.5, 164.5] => 4.01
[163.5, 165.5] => 4.09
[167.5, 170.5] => 4.13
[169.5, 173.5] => 3.93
